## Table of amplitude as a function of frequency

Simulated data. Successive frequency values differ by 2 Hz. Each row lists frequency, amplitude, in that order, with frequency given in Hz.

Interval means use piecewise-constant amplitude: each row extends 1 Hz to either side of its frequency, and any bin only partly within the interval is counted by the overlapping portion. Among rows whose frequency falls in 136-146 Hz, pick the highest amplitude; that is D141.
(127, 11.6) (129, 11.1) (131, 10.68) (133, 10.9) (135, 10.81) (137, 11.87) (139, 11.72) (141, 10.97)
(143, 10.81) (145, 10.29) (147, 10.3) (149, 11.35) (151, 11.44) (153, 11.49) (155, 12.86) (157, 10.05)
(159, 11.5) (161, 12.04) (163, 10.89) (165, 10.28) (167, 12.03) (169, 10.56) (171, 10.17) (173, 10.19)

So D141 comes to 11.87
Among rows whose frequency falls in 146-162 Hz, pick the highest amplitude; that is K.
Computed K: 12.86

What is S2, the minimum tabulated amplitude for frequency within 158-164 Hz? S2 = 10.89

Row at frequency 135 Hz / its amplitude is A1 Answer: 10.81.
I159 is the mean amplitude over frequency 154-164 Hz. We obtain 11.5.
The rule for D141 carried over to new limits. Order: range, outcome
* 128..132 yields 11.1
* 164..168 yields 12.03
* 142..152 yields 11.44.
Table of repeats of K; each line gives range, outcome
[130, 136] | 10.9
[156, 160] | 11.5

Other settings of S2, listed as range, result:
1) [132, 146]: 10.29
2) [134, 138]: 10.81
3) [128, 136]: 10.68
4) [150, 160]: 10.05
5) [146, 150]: 10.3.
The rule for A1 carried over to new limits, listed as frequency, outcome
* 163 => 10.89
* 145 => 10.29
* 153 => 11.49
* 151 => 11.44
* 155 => 12.86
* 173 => 10.19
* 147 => 10.3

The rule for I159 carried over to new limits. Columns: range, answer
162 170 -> 10.9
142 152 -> 10.8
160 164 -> 11.5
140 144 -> 10.9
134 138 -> 11.3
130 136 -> 10.8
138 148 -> 10.8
